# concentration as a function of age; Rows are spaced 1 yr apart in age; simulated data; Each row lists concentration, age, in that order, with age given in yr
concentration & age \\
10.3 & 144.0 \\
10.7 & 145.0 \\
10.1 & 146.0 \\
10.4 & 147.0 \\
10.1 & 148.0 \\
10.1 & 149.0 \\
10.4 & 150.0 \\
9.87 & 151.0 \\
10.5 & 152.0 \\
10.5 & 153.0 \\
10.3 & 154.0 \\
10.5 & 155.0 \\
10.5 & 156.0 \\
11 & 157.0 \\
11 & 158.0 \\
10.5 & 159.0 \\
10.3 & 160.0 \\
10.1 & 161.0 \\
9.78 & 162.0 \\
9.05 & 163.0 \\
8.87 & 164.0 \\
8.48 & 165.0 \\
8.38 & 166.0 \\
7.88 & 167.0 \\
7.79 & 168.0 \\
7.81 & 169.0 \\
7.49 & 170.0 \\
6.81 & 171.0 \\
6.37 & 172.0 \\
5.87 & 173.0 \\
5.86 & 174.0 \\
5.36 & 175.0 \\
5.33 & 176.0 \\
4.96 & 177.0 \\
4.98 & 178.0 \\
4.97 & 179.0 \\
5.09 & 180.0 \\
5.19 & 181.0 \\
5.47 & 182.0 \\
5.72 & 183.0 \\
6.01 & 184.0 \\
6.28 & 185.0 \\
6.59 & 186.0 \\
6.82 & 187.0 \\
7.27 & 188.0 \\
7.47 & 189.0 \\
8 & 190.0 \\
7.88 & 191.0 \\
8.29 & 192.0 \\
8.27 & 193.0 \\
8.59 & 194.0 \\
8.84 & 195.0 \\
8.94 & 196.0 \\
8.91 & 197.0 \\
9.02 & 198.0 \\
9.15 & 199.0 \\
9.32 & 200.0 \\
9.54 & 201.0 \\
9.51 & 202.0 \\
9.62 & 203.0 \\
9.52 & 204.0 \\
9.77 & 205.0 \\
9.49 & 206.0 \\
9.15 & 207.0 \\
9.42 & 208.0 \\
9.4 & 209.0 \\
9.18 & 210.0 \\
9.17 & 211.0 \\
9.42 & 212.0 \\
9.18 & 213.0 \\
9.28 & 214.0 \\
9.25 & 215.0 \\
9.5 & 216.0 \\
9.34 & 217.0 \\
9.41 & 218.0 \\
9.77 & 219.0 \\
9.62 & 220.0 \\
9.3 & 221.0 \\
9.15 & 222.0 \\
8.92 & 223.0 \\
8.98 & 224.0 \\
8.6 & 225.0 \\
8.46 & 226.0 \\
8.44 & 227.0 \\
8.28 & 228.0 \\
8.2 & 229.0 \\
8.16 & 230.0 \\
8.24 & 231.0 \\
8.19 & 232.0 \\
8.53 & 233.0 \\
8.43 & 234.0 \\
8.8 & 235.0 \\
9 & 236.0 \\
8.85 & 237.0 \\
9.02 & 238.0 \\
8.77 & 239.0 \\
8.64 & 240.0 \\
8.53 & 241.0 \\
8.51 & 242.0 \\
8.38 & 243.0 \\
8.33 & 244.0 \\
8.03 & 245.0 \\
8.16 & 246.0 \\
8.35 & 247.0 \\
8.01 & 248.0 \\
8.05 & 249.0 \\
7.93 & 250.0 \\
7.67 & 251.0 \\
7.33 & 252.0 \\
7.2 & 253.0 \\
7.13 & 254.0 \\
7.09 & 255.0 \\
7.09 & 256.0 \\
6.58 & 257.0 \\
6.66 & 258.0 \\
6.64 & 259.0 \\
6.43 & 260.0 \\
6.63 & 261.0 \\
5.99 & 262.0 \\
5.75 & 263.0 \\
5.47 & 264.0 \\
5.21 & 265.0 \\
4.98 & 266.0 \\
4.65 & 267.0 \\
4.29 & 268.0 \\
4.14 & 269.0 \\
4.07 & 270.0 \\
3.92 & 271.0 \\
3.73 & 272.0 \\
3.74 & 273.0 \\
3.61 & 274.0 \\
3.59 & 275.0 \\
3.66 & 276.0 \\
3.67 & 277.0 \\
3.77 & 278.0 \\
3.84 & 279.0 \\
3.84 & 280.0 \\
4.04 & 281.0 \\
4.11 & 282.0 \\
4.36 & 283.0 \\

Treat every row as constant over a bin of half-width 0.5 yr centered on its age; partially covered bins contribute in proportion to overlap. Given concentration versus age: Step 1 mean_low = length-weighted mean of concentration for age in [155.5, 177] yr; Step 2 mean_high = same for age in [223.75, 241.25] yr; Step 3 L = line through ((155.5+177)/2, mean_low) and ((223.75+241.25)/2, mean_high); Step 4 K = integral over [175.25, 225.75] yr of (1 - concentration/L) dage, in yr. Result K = 1.2 yr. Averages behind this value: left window 8.23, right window 8.56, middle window 8.2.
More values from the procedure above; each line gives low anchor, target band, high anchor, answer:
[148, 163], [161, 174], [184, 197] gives 2.2 yr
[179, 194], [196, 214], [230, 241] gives -4.5 yr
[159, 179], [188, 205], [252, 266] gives -3.9 yr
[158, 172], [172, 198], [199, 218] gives 6.7 yr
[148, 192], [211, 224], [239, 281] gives -4.4 yr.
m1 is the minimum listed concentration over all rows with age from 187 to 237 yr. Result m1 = 6.82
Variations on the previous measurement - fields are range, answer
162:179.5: 4.96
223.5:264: 5.47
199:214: 9.15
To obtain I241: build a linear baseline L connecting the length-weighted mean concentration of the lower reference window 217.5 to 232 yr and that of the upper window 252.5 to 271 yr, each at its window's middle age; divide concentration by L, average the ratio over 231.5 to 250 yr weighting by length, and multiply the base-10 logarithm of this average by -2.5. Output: -0.130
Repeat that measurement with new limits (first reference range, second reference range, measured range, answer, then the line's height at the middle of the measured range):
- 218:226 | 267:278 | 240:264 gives -0.224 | 6.02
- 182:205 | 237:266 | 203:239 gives -0.159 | 7.79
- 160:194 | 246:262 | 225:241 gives -0.186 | 7.19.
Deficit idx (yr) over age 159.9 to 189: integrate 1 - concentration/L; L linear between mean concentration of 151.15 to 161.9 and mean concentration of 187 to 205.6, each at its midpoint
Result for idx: 8.49 yr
